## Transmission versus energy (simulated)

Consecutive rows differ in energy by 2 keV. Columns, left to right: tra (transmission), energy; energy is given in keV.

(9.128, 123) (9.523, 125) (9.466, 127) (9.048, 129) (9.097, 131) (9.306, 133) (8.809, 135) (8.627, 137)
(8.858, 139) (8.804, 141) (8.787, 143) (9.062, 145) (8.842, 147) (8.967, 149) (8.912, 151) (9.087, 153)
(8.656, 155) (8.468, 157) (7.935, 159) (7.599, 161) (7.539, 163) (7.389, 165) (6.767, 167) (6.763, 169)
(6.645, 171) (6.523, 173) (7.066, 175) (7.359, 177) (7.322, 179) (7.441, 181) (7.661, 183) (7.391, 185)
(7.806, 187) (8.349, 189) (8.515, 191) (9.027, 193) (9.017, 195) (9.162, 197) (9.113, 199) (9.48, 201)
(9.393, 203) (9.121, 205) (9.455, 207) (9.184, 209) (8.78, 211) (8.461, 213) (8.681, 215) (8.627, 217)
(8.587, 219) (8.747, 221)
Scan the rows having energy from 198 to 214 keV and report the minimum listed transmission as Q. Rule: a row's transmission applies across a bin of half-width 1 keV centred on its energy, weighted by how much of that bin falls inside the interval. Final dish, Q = 8.461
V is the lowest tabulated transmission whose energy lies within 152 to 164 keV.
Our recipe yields 7.539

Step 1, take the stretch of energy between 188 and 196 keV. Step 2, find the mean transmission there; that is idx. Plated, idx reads 8.73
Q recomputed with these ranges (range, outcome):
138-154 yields 8.787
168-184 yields 6.523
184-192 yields 7.391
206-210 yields 9.184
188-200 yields 8.349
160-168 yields 6.767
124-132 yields 9.048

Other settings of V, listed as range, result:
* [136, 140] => 8.627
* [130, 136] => 8.809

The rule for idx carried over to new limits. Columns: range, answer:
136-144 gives 8.77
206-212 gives 9.14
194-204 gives 9.23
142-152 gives 8.91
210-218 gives 8.64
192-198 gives 9.07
